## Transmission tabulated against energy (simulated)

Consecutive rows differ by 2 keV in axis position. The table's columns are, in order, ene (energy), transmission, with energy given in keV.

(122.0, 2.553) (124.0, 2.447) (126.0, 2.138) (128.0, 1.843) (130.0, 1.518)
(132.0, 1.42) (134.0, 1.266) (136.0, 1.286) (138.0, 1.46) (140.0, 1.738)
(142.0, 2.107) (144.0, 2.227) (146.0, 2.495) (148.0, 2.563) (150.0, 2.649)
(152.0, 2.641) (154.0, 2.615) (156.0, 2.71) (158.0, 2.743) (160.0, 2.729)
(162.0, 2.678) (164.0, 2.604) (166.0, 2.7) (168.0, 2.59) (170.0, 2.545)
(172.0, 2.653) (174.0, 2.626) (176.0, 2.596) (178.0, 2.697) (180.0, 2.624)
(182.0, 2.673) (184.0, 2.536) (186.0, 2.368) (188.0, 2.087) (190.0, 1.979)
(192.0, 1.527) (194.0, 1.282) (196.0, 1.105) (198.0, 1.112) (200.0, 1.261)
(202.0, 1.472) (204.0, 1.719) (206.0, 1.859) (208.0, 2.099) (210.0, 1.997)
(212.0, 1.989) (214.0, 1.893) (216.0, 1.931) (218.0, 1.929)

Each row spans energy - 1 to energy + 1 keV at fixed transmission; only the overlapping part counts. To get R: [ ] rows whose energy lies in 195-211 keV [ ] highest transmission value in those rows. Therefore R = 2.099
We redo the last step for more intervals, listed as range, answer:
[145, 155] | 2.649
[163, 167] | 2.7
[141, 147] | 2.495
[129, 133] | 1.518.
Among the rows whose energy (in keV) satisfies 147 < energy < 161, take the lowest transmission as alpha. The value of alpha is 2.563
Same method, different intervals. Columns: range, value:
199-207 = 1.261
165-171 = 2.545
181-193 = 1.527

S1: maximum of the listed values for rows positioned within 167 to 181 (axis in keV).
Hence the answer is 2.697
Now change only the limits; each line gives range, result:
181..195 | 2.673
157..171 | 2.743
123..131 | 2.447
